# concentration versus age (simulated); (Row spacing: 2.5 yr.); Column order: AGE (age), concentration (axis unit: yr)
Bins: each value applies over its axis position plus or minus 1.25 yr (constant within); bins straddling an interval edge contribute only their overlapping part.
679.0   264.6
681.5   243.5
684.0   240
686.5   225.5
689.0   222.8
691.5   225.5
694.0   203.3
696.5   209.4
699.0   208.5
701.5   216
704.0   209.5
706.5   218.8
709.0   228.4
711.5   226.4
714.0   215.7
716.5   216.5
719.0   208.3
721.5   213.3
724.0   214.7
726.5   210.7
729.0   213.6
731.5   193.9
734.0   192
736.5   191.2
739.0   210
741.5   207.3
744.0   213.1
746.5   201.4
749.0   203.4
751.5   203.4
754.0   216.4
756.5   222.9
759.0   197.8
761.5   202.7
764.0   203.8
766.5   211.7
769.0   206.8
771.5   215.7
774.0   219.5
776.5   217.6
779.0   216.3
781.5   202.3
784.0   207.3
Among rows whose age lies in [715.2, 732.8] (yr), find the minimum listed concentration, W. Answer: 193.9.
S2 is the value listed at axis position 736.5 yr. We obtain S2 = 191.2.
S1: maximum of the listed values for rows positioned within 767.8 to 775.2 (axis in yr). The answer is 219.5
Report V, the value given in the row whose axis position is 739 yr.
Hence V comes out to 210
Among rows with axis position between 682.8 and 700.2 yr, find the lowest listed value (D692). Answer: 203.3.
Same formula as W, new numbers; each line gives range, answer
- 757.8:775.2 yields 197.8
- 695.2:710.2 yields 208.5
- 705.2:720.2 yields 208.3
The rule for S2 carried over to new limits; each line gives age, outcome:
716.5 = 216.5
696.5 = 209.4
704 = 209.5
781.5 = 202.3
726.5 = 210.7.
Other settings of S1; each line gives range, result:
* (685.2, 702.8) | 225.5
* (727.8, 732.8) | 213.6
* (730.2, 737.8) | 193.9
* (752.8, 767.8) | 222.9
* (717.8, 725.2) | 214.7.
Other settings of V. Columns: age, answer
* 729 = 213.6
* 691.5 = 225.5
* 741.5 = 207.3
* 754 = 216.4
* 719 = 208.3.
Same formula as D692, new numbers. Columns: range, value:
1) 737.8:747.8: 201.4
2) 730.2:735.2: 192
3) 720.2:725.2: 213.3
